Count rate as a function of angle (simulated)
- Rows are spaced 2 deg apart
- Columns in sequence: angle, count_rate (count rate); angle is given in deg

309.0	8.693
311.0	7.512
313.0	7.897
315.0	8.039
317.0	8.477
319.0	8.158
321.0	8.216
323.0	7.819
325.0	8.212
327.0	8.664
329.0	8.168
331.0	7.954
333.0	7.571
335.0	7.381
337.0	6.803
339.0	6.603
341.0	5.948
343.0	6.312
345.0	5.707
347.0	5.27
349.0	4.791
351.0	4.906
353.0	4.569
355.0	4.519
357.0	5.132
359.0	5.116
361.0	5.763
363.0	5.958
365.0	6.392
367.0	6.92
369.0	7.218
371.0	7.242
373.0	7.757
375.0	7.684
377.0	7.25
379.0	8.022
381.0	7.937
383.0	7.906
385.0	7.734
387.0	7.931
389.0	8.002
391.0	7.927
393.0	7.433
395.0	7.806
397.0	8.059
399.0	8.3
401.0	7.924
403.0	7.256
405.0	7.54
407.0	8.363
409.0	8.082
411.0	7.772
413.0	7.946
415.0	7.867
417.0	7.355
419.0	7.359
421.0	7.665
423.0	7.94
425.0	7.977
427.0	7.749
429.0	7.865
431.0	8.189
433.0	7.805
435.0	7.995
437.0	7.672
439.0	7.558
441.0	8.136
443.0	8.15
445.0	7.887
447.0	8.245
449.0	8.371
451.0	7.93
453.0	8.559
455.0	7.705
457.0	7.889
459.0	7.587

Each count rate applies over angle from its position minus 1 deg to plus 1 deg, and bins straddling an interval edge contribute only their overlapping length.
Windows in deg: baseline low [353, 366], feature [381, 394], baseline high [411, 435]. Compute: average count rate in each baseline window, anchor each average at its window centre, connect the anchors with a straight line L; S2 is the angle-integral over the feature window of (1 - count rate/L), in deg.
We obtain -2.8 deg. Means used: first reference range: 5.41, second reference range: 7.8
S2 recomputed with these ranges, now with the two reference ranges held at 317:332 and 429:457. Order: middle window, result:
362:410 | 2.87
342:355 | 4.71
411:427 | 0.62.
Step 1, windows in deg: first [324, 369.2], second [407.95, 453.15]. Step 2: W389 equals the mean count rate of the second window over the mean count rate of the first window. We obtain 1.2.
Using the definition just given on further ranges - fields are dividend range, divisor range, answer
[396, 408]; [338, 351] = 1.39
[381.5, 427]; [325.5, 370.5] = 1.24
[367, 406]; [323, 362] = 1.22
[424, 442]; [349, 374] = 1.33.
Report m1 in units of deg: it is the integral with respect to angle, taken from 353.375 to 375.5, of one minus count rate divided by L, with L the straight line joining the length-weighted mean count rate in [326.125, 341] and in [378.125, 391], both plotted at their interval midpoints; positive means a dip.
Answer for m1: 4.3 deg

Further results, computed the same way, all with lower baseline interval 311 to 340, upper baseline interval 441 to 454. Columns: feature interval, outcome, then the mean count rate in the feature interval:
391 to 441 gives 1.71 deg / 7.82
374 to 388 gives 0.38 deg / 7.78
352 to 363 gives 3.92 deg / 5.11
